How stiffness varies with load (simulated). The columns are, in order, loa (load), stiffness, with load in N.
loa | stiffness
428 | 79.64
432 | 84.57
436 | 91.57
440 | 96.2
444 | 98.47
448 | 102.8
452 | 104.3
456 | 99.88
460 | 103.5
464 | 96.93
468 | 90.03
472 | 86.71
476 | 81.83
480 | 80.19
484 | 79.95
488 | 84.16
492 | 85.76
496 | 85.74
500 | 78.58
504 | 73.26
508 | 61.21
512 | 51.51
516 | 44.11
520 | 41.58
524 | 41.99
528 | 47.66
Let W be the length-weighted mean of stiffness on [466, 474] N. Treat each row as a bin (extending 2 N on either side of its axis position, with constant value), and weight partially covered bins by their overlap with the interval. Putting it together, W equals 88.4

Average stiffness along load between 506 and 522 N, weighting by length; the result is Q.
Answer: 49.6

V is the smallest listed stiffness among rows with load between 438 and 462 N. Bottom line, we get 96.2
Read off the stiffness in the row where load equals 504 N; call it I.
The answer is 73.26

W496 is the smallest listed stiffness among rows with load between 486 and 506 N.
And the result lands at 73.26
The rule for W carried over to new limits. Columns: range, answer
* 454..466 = 100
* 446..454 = 104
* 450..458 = 102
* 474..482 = 81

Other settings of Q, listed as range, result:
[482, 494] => 83.3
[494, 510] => 74.7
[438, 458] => 100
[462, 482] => 87.1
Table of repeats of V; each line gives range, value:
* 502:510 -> 61.21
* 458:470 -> 90.03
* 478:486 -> 79.95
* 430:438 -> 84.57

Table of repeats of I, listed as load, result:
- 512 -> 51.51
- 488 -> 84.16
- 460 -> 103.5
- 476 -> 81.83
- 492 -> 85.76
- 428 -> 79.64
